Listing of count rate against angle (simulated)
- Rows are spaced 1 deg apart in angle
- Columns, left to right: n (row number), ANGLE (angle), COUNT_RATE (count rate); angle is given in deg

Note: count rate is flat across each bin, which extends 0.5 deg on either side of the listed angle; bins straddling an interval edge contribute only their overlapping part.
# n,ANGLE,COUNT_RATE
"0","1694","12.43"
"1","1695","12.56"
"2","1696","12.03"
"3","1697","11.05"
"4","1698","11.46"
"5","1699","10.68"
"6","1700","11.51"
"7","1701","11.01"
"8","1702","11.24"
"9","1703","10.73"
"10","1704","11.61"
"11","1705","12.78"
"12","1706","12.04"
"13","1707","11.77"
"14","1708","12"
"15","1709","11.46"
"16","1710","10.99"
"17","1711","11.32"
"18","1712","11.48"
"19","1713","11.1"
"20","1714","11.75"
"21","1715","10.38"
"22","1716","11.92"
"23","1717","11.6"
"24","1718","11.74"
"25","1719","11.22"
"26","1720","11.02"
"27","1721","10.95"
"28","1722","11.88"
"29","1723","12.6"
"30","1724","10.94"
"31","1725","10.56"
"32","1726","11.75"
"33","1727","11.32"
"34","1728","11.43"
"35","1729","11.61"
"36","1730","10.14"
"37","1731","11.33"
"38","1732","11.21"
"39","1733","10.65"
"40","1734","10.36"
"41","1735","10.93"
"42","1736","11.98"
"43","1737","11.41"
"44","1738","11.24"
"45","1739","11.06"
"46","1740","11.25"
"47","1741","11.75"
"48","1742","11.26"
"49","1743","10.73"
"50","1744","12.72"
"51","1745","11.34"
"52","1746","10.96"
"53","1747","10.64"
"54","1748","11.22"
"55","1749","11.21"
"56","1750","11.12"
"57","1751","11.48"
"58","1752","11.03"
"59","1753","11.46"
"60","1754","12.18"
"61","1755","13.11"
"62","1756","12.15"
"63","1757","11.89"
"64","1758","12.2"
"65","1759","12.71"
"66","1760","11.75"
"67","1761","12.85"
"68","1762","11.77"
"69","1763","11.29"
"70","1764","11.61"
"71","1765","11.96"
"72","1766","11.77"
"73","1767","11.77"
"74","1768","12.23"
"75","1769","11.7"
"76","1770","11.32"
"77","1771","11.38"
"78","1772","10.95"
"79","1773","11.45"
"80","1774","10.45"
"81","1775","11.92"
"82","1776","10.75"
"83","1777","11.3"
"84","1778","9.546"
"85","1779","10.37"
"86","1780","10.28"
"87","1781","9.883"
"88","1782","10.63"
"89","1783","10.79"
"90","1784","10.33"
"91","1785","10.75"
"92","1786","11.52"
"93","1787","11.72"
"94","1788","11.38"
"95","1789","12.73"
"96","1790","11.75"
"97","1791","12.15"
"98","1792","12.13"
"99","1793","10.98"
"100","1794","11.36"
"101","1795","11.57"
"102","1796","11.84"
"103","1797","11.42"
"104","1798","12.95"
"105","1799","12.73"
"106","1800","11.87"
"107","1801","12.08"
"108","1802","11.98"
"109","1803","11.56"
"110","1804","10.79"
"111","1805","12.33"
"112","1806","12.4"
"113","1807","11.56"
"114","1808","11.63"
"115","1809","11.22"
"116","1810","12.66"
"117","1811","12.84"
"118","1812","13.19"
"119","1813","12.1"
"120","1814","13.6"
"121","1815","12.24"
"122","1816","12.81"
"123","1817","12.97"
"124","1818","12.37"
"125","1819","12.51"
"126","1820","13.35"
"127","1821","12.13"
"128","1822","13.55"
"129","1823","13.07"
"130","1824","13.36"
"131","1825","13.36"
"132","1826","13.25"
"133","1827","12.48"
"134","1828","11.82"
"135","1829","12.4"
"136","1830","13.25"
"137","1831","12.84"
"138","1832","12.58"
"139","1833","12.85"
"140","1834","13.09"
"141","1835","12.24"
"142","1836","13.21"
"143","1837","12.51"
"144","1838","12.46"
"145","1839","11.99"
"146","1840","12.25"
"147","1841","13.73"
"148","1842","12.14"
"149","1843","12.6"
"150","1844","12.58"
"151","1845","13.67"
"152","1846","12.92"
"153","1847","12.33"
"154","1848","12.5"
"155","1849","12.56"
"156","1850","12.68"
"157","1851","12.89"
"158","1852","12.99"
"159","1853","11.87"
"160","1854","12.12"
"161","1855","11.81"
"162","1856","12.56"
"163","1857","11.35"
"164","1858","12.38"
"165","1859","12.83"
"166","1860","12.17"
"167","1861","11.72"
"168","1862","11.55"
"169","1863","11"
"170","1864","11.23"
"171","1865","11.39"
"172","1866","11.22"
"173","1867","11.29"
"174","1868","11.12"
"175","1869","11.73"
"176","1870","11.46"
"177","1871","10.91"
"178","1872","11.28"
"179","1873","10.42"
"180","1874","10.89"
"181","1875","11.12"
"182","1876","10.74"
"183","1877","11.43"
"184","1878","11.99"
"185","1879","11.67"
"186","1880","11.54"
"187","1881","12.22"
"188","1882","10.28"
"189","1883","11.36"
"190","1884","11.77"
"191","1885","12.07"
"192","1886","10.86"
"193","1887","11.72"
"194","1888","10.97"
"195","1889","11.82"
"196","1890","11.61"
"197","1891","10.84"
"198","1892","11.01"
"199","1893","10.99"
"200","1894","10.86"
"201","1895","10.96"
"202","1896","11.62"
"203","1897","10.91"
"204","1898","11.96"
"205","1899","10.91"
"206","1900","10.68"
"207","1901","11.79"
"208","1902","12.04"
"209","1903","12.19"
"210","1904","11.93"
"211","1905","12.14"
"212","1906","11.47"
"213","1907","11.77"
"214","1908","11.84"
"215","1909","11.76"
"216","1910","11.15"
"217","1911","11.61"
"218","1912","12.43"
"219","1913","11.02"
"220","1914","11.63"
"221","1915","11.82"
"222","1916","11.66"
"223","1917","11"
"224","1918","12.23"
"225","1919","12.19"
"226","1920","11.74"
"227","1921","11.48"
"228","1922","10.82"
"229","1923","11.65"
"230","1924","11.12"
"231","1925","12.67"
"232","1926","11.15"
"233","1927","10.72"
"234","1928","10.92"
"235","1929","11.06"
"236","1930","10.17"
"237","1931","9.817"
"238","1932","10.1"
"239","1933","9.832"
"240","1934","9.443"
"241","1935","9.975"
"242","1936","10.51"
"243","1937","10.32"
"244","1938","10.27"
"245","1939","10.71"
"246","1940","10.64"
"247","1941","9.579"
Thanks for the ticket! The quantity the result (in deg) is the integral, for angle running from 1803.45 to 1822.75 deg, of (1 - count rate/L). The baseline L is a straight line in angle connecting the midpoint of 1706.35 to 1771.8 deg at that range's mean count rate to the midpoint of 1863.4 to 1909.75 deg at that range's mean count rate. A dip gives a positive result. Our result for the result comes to -1.69 deg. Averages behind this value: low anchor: 11.5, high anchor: 11.4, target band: 12.4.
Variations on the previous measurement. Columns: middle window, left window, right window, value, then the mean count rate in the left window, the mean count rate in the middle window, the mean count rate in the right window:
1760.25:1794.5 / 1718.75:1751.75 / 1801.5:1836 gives 1.7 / 11.2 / 11.3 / 12.6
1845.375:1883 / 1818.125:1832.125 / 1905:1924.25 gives 1.8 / 12.8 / 11.7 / 11.6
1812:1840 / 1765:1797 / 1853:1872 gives -3.1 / 11.3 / 12.8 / 11.7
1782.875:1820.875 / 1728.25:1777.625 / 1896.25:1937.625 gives -2.0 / 11.5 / 12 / 11.3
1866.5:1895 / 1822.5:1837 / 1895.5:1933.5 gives 1.6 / 12.8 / 11.3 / 11.4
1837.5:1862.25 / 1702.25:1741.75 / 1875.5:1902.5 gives -2.3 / 11.4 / 12.4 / 11.4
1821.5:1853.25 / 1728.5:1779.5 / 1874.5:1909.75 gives -3.7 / 11.4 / 12.8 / 11.5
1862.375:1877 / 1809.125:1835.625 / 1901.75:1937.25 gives 1.1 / 12.8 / 11.1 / 11.3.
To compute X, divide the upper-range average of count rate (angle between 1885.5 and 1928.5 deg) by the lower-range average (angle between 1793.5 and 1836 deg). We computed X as 0.9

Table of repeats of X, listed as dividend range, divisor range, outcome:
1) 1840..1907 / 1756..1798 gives 1.02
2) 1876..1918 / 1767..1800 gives 1.01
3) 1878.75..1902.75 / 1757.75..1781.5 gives 1.00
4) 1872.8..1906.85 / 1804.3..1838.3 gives 0.90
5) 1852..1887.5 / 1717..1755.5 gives 1.02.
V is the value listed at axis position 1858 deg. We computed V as 12.38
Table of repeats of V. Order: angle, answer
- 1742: 11.26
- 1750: 11.12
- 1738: 11.24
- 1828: 11.82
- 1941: 9.579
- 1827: 12.48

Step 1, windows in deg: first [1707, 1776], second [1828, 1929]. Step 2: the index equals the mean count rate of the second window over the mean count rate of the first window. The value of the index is 1.03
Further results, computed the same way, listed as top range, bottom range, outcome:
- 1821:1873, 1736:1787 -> 1.08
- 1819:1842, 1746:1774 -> 1.10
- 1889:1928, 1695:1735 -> 1.01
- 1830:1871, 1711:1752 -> 1.09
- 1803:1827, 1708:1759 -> 1.10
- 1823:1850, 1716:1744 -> 1.13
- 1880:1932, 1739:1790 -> 1.00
